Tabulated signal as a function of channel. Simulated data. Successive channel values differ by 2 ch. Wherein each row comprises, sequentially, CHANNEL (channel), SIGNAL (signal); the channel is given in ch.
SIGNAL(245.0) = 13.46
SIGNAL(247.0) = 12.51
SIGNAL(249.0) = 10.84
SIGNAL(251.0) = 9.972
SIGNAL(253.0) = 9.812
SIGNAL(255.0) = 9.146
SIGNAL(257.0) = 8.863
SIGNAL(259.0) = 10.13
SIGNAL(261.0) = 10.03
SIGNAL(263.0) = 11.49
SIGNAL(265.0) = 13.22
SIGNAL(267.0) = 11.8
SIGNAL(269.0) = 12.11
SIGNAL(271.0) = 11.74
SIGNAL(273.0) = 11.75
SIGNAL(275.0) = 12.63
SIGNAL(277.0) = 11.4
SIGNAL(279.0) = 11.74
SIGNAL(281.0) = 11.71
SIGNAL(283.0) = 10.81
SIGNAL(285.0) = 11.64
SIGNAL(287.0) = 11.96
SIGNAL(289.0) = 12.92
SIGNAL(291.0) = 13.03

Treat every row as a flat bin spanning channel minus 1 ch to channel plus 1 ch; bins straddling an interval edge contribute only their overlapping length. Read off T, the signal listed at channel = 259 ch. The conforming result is 10.13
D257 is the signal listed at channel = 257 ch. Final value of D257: 8.863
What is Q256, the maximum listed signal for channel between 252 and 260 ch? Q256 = 10.13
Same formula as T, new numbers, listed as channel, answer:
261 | 10.03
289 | 12.92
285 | 11.64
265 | 13.22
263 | 11.49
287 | 11.96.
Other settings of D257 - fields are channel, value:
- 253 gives 9.812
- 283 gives 10.81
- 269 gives 12.11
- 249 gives 10.84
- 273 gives 11.75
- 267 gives 11.8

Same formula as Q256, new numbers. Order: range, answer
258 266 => 13.22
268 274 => 12.11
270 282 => 12.63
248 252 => 10.84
